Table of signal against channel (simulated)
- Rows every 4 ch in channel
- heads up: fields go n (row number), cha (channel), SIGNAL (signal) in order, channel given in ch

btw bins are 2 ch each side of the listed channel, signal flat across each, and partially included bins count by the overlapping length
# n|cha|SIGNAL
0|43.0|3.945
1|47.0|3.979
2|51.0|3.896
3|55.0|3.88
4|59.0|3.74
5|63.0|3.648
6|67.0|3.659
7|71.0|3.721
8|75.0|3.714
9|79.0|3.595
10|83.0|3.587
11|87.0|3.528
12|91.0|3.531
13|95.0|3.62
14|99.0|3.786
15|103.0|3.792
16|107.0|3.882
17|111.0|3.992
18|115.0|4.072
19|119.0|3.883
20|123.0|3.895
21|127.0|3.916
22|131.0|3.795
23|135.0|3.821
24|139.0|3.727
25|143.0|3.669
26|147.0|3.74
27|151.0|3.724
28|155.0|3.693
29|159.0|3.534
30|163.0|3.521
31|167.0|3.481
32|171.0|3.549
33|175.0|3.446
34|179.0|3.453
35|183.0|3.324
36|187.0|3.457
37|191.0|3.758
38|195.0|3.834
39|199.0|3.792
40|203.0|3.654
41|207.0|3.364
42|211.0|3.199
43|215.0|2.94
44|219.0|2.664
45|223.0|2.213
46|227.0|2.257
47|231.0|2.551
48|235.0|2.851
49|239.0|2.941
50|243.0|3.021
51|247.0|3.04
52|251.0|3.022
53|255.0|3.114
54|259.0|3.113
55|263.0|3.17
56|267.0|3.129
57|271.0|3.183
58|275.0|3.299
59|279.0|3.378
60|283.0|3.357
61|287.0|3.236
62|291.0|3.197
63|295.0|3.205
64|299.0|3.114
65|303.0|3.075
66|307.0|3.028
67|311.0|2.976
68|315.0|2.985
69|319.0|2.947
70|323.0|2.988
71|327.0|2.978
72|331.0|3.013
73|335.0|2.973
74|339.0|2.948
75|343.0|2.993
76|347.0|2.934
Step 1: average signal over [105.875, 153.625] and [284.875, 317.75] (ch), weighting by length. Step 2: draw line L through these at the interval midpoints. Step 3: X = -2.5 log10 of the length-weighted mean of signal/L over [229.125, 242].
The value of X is 0.204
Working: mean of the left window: 3.84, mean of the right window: 3.1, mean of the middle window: 2.8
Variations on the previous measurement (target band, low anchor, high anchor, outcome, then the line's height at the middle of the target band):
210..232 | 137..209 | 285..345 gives 0.29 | 3.41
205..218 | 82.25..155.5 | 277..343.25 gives 0.10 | 3.44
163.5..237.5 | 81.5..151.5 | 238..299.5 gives 0.08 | 3.44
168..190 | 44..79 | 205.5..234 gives -0.15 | 3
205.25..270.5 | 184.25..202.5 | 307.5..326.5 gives 0.17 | 3.43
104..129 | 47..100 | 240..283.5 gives -0.11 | 3.57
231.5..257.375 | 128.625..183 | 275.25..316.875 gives 0.12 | 3.33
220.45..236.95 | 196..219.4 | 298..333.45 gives 0.30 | 3.27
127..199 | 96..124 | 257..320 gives 0.01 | 3.67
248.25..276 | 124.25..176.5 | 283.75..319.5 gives 0.04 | 3.25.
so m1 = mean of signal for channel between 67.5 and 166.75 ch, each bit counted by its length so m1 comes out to 3.73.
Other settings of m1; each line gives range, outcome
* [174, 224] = 3.33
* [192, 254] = 3.04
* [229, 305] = 3.11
